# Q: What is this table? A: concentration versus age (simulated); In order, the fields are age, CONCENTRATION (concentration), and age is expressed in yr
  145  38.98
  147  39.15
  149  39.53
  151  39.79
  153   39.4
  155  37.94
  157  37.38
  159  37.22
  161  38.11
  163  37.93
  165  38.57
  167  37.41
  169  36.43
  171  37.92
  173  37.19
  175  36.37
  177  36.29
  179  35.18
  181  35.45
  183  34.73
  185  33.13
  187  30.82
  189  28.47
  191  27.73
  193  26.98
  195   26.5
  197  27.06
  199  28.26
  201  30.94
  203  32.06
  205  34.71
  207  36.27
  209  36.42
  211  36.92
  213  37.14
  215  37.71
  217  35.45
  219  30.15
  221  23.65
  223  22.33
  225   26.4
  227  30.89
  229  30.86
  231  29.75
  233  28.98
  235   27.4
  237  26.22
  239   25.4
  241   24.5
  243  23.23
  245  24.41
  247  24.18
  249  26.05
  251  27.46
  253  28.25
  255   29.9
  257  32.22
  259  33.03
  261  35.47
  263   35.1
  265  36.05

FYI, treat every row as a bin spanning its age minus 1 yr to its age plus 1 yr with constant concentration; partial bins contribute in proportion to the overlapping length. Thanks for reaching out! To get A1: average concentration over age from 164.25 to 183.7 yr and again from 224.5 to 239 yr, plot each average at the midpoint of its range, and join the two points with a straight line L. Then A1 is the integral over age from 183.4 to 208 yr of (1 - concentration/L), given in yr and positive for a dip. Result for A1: 2.3 yr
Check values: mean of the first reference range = 36.6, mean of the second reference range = 28.5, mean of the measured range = 30.4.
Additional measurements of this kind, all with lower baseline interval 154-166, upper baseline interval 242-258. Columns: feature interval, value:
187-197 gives 1.8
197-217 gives -1.3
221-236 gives 0.9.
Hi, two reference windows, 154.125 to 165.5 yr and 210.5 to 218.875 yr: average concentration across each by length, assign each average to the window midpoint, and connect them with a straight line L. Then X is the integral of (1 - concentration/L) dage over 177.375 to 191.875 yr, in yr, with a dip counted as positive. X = 1.81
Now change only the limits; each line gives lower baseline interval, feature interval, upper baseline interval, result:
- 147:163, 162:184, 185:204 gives -1.6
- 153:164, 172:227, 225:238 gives 1.3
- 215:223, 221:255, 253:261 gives 4.6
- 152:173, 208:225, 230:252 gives -1.3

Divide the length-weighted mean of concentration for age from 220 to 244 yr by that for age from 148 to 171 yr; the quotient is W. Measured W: 0.70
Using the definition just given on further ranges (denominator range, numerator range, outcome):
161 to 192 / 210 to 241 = 0.85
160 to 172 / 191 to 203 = 0.75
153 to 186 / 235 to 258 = 0.72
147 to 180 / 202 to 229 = 0.86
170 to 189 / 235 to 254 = 0.73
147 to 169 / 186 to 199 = 0.73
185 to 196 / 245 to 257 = 0.96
